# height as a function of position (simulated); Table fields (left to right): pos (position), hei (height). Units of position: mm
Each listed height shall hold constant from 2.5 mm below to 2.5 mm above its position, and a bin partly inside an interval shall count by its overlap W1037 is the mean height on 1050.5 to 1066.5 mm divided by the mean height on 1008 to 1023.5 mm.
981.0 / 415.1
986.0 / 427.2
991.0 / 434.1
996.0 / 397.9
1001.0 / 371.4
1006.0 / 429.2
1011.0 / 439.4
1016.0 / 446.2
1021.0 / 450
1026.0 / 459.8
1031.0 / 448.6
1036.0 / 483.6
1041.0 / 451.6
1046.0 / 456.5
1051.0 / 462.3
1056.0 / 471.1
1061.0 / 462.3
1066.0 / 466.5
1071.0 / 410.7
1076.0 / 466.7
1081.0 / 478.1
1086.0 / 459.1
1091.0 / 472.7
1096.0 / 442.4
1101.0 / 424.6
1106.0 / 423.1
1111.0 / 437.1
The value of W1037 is 1.0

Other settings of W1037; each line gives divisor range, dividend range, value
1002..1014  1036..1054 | 1.08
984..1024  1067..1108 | 1.05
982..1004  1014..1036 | 1.11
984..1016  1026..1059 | 1.10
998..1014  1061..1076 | 1.08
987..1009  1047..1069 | 1.13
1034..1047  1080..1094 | 1.01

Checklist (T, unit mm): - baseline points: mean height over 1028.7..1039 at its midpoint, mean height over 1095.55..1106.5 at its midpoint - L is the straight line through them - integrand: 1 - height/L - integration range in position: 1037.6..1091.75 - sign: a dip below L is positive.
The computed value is -1.34 mm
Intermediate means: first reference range 466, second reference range 429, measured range 460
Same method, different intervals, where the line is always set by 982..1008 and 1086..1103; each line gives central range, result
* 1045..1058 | -0.9 mm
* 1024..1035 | -0.9 mm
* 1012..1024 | -0.8 mm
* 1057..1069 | -0.7 mm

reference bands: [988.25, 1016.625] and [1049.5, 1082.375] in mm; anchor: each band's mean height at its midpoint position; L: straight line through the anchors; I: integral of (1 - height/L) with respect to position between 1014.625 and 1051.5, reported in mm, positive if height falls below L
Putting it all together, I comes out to -1.7 mm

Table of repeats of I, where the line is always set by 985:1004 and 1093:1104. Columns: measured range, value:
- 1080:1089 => -0.76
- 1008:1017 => -0.65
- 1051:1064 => -1.29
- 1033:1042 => -1.09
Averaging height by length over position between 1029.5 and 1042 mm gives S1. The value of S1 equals 463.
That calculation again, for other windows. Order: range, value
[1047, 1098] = 459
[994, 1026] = 426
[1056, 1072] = 454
